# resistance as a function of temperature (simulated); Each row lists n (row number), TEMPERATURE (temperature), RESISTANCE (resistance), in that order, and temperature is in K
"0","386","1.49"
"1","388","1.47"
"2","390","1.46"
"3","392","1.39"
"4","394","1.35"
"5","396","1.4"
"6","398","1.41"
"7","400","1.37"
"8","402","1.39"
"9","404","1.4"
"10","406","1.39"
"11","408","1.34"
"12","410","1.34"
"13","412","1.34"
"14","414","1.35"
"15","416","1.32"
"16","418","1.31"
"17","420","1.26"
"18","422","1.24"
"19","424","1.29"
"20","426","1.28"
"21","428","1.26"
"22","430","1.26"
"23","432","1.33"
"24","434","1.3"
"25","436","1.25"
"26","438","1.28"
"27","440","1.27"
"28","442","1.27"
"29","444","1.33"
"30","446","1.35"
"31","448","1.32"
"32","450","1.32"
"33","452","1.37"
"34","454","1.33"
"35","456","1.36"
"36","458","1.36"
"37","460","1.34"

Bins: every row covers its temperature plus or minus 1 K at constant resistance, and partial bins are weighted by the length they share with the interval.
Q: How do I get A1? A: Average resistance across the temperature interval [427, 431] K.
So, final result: 1.26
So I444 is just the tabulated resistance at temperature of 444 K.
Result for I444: 1.33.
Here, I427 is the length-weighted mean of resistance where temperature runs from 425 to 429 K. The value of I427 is 1.27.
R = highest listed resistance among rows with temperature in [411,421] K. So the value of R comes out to 1.35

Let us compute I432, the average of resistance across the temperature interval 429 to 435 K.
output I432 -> 1.3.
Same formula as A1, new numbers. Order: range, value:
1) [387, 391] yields 1.46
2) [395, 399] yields 1.4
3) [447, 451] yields 1.32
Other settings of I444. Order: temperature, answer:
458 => 1.36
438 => 1.28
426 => 1.28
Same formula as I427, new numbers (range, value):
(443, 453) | 1.34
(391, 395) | 1.37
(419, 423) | 1.25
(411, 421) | 1.32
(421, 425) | 1.27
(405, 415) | 1.35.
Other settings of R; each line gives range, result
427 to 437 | 1.33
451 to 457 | 1.37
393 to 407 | 1.41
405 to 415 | 1.39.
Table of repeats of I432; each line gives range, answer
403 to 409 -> 1.38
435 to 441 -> 1.27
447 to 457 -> 1.34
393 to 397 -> 1.38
